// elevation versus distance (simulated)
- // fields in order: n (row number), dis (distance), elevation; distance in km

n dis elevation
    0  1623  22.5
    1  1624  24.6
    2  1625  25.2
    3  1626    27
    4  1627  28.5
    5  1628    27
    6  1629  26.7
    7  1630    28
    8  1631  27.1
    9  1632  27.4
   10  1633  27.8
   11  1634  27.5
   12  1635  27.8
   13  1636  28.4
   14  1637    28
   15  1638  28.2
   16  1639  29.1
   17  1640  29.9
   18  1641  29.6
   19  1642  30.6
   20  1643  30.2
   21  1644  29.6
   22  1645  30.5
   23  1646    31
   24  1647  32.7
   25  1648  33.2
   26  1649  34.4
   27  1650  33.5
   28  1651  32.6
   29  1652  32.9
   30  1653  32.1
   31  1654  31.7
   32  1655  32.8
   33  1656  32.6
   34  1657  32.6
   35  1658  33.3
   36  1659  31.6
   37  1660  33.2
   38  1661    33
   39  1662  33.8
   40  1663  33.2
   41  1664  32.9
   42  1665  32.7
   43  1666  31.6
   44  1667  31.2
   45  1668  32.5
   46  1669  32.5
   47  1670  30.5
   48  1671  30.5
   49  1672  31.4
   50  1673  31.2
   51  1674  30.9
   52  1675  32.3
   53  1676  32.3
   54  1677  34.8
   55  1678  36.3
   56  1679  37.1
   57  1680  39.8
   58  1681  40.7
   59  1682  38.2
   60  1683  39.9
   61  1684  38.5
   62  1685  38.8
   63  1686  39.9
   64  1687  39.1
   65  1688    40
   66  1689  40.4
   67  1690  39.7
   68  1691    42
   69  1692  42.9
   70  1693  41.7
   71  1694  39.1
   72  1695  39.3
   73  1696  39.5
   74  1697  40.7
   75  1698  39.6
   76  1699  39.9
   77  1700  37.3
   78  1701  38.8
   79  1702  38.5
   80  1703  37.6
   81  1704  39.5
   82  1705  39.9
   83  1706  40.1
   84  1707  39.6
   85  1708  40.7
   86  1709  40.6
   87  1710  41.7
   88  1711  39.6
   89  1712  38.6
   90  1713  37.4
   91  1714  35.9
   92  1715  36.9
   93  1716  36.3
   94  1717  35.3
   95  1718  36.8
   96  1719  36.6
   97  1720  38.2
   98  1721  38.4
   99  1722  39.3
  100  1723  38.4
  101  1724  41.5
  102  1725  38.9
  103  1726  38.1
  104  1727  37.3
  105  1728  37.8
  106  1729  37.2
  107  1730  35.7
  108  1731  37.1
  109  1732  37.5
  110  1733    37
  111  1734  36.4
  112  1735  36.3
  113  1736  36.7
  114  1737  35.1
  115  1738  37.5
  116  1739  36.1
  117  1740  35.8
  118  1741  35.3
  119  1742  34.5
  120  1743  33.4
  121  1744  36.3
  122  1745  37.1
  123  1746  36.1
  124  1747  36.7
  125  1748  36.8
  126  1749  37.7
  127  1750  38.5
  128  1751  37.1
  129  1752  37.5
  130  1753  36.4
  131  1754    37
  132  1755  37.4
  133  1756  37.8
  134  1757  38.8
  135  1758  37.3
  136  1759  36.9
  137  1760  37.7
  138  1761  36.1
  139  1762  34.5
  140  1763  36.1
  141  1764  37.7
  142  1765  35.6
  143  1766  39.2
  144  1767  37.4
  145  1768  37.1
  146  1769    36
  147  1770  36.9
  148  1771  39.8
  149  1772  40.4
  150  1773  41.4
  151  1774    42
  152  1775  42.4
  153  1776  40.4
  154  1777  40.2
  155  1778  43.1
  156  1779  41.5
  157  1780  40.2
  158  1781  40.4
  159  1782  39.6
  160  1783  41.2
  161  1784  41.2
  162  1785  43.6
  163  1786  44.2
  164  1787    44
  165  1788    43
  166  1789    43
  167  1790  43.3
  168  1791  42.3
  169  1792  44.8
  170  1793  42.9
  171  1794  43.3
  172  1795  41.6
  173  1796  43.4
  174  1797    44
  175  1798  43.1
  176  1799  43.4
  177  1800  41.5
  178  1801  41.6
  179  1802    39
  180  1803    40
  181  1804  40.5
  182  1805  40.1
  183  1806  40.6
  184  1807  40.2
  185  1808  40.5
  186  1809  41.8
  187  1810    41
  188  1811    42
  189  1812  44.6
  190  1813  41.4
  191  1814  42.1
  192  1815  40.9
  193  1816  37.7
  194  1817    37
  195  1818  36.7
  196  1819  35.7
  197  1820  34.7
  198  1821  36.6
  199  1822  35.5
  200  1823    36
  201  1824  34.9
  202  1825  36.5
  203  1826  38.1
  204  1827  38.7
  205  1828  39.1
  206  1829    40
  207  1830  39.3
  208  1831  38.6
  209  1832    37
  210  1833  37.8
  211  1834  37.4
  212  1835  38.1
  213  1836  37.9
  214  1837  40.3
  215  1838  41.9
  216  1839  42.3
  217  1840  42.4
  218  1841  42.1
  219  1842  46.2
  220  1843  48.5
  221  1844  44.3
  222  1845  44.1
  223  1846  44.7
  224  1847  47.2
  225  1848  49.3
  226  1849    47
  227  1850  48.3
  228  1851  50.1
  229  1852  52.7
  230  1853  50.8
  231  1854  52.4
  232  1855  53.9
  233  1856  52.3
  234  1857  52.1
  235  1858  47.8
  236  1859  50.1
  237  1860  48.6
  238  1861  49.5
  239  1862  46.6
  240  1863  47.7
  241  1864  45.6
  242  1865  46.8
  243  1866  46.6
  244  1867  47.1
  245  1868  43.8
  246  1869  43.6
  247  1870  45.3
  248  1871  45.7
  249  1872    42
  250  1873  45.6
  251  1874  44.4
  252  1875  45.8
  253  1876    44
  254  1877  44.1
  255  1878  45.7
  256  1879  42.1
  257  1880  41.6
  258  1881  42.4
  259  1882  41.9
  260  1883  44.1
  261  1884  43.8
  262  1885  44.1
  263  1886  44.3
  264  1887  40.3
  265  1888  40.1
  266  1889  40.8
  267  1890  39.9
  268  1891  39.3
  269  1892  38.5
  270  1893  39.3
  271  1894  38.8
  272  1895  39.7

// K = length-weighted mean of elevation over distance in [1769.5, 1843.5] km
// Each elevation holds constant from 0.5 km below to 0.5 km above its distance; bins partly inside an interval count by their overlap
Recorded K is 40.6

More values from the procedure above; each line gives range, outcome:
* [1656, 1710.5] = 36.7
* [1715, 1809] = 38.9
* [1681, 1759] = 38.1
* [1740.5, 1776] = 37.4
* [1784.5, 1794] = 43.4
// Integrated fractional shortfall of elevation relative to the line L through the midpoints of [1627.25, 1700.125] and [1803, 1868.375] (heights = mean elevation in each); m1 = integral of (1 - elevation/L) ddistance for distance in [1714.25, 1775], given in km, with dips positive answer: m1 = 1.2 km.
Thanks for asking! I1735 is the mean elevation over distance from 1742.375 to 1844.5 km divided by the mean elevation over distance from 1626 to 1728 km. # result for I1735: 1.14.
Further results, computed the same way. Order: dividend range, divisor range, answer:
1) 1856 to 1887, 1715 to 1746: 1.23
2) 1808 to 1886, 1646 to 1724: 1.19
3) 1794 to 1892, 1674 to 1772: 1.13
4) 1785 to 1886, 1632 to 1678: 1.37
